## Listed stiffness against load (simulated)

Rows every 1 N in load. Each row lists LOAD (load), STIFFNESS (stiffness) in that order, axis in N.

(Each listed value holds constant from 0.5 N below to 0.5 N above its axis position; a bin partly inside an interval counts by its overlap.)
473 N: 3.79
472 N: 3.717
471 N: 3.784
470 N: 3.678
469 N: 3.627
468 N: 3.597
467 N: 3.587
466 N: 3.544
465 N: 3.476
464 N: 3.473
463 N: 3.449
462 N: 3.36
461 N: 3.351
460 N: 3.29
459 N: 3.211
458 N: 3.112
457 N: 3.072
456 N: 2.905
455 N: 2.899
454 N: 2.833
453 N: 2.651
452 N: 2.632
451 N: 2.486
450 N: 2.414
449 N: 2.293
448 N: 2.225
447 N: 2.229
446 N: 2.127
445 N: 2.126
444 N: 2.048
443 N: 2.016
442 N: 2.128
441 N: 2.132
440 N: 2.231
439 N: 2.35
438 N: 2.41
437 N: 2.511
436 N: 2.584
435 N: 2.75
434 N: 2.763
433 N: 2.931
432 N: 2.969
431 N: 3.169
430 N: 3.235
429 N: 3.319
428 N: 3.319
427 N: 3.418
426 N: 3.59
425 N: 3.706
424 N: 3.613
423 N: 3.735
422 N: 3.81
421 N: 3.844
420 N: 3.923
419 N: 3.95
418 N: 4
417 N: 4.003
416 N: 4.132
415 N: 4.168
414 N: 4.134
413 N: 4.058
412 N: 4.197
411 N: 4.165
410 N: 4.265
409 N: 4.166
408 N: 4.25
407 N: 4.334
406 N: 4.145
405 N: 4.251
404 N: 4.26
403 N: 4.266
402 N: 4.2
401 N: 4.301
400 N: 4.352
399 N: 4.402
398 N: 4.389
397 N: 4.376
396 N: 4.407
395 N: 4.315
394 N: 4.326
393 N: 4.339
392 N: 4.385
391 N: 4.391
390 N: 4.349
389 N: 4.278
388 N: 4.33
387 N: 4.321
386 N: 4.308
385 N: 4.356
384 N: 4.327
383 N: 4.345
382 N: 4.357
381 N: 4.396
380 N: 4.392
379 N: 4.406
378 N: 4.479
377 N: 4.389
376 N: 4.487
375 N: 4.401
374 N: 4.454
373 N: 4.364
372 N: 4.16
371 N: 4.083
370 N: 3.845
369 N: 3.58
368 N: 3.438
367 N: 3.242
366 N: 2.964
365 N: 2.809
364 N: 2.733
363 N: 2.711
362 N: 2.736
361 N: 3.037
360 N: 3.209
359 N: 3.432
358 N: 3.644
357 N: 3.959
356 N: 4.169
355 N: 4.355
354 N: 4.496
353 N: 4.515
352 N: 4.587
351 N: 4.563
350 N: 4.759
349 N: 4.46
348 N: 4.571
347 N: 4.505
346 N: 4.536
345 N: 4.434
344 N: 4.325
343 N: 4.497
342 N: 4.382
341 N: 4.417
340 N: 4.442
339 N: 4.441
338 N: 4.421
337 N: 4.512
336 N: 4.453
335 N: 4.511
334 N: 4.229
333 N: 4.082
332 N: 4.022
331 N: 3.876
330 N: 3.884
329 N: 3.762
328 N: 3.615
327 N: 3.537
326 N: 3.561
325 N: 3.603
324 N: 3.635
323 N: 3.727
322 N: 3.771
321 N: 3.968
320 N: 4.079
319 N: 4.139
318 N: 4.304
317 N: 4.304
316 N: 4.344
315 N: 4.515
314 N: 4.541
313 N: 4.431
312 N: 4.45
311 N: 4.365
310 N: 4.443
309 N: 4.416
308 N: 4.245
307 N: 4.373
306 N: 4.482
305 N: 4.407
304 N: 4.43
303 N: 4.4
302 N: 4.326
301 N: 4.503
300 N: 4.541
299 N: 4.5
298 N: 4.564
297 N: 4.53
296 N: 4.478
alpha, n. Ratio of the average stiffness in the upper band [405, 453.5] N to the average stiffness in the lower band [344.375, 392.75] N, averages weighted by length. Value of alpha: 0.79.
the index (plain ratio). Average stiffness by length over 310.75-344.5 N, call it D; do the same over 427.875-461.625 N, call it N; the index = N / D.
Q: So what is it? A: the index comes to 0.6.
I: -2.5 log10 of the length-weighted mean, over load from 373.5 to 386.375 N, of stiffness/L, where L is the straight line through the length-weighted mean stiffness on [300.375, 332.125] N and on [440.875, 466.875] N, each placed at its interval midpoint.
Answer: -0.24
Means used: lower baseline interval 4.14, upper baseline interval 2.77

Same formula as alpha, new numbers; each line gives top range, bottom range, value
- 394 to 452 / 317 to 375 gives 0.86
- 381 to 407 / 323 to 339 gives 1.08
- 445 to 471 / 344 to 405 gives 0.73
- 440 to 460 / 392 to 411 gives 0.59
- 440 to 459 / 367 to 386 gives 0.59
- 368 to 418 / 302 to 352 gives 1.00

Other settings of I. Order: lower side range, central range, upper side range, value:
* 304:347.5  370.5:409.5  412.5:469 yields -0.20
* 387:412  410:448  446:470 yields 0.16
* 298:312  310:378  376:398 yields 0.09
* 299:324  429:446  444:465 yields 0.18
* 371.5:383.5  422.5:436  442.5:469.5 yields 0.05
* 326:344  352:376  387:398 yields 0.15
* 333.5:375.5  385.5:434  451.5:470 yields -0.11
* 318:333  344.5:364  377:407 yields 0.01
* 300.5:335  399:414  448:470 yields -0.21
